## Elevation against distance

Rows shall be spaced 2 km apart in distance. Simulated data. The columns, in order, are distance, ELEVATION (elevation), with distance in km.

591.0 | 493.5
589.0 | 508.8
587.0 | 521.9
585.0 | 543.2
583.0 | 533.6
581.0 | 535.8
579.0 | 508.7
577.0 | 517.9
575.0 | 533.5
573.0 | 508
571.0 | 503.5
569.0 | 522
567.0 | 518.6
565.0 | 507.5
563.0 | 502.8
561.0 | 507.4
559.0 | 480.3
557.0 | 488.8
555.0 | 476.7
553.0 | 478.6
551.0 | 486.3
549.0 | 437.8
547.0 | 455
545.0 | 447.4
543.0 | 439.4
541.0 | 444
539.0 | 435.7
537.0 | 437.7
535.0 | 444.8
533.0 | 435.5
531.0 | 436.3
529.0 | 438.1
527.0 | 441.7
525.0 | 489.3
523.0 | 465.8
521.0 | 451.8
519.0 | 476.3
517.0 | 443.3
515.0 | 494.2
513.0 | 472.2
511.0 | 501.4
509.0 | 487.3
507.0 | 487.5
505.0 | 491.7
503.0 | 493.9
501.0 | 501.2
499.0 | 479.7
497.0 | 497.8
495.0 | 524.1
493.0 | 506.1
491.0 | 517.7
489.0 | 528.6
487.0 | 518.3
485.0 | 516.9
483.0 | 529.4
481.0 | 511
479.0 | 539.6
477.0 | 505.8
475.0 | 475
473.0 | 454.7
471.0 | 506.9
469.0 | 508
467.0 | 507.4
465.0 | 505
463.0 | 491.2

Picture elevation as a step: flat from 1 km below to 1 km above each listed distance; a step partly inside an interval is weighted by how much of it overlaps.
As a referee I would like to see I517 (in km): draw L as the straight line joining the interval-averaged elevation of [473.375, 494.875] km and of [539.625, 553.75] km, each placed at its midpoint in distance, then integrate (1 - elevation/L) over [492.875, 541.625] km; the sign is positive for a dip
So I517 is 1.2 km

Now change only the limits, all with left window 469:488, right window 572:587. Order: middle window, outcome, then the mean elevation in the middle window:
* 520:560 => 4.83 km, 456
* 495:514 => 0.72 km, 492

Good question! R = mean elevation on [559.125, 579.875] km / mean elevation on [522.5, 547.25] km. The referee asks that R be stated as 1.15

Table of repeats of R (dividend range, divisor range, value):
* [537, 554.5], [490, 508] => 0.91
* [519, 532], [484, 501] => 0.89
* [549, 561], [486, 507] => 0.95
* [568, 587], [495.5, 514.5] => 1.06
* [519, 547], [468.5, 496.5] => 0.88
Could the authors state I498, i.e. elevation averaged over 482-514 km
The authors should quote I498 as 503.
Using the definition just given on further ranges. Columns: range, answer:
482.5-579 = 483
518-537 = 452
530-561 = 457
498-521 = 483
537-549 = 443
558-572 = 506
